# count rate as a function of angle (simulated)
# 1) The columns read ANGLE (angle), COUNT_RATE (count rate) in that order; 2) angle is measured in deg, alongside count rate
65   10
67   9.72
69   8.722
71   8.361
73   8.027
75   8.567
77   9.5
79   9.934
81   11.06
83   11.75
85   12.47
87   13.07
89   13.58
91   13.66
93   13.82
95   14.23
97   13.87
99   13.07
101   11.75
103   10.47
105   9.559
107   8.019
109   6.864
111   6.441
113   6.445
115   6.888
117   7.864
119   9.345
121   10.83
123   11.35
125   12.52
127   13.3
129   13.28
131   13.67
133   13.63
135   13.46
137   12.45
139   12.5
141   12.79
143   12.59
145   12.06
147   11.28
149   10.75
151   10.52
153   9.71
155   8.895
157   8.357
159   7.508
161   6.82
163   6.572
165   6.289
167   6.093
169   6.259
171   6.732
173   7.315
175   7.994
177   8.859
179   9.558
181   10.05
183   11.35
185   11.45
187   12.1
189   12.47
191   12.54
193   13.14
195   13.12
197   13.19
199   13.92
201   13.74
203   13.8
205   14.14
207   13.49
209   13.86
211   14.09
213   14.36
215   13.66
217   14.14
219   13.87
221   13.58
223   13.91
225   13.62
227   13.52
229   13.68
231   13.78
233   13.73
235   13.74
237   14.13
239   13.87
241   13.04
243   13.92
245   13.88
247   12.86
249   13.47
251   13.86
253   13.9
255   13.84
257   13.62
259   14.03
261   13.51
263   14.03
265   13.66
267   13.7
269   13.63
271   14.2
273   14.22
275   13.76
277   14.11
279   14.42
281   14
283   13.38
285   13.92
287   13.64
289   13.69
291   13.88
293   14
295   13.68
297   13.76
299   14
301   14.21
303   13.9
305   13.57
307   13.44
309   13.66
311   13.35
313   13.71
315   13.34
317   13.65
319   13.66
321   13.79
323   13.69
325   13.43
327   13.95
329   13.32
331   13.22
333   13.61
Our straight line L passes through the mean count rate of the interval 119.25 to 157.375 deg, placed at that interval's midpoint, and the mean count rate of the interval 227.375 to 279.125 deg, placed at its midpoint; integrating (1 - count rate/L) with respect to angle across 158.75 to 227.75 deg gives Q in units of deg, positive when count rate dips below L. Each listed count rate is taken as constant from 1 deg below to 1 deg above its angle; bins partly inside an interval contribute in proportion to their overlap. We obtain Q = 7.73 deg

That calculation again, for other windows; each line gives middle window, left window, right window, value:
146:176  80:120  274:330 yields 9.1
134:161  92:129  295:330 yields 0.4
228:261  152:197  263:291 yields -3.4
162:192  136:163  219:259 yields 6.3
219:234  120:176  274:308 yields -1.8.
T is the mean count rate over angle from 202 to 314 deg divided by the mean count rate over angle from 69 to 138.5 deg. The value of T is 1.26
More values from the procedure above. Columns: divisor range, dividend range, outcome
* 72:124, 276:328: 1.31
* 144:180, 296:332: 1.62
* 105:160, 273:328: 1.31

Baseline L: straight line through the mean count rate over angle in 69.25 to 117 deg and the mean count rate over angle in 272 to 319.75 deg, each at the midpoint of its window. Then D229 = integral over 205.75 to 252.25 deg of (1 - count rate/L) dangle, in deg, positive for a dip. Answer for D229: -3.9 deg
